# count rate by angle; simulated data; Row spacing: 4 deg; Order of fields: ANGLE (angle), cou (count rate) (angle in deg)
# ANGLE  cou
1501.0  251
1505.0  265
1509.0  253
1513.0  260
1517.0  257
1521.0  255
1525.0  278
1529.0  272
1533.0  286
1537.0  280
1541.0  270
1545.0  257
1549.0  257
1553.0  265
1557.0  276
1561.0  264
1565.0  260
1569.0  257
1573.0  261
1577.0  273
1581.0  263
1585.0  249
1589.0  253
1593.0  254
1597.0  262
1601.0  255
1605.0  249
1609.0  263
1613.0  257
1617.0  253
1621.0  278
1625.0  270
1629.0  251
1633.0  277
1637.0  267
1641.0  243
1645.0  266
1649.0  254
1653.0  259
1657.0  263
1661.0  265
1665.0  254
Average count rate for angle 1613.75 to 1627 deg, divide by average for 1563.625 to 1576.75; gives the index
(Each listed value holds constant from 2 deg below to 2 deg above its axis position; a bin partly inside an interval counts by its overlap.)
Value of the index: 1.02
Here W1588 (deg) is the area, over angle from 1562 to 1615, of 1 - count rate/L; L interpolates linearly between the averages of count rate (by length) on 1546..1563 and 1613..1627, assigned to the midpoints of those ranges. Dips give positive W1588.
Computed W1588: 1.4 deg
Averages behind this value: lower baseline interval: 265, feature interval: 258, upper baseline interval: 266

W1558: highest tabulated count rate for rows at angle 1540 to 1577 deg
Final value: 276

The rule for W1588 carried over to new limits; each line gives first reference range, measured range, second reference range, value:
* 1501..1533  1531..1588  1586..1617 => -1.25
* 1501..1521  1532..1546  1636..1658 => -0.86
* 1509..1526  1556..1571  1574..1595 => -0.25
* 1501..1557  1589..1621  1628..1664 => 0.62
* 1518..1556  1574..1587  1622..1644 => 0.21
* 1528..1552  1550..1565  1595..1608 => -0.03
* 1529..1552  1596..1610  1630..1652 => 0.41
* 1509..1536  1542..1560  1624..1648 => 0.12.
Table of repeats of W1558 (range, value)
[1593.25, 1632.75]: 278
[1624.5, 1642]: 277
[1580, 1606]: 263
